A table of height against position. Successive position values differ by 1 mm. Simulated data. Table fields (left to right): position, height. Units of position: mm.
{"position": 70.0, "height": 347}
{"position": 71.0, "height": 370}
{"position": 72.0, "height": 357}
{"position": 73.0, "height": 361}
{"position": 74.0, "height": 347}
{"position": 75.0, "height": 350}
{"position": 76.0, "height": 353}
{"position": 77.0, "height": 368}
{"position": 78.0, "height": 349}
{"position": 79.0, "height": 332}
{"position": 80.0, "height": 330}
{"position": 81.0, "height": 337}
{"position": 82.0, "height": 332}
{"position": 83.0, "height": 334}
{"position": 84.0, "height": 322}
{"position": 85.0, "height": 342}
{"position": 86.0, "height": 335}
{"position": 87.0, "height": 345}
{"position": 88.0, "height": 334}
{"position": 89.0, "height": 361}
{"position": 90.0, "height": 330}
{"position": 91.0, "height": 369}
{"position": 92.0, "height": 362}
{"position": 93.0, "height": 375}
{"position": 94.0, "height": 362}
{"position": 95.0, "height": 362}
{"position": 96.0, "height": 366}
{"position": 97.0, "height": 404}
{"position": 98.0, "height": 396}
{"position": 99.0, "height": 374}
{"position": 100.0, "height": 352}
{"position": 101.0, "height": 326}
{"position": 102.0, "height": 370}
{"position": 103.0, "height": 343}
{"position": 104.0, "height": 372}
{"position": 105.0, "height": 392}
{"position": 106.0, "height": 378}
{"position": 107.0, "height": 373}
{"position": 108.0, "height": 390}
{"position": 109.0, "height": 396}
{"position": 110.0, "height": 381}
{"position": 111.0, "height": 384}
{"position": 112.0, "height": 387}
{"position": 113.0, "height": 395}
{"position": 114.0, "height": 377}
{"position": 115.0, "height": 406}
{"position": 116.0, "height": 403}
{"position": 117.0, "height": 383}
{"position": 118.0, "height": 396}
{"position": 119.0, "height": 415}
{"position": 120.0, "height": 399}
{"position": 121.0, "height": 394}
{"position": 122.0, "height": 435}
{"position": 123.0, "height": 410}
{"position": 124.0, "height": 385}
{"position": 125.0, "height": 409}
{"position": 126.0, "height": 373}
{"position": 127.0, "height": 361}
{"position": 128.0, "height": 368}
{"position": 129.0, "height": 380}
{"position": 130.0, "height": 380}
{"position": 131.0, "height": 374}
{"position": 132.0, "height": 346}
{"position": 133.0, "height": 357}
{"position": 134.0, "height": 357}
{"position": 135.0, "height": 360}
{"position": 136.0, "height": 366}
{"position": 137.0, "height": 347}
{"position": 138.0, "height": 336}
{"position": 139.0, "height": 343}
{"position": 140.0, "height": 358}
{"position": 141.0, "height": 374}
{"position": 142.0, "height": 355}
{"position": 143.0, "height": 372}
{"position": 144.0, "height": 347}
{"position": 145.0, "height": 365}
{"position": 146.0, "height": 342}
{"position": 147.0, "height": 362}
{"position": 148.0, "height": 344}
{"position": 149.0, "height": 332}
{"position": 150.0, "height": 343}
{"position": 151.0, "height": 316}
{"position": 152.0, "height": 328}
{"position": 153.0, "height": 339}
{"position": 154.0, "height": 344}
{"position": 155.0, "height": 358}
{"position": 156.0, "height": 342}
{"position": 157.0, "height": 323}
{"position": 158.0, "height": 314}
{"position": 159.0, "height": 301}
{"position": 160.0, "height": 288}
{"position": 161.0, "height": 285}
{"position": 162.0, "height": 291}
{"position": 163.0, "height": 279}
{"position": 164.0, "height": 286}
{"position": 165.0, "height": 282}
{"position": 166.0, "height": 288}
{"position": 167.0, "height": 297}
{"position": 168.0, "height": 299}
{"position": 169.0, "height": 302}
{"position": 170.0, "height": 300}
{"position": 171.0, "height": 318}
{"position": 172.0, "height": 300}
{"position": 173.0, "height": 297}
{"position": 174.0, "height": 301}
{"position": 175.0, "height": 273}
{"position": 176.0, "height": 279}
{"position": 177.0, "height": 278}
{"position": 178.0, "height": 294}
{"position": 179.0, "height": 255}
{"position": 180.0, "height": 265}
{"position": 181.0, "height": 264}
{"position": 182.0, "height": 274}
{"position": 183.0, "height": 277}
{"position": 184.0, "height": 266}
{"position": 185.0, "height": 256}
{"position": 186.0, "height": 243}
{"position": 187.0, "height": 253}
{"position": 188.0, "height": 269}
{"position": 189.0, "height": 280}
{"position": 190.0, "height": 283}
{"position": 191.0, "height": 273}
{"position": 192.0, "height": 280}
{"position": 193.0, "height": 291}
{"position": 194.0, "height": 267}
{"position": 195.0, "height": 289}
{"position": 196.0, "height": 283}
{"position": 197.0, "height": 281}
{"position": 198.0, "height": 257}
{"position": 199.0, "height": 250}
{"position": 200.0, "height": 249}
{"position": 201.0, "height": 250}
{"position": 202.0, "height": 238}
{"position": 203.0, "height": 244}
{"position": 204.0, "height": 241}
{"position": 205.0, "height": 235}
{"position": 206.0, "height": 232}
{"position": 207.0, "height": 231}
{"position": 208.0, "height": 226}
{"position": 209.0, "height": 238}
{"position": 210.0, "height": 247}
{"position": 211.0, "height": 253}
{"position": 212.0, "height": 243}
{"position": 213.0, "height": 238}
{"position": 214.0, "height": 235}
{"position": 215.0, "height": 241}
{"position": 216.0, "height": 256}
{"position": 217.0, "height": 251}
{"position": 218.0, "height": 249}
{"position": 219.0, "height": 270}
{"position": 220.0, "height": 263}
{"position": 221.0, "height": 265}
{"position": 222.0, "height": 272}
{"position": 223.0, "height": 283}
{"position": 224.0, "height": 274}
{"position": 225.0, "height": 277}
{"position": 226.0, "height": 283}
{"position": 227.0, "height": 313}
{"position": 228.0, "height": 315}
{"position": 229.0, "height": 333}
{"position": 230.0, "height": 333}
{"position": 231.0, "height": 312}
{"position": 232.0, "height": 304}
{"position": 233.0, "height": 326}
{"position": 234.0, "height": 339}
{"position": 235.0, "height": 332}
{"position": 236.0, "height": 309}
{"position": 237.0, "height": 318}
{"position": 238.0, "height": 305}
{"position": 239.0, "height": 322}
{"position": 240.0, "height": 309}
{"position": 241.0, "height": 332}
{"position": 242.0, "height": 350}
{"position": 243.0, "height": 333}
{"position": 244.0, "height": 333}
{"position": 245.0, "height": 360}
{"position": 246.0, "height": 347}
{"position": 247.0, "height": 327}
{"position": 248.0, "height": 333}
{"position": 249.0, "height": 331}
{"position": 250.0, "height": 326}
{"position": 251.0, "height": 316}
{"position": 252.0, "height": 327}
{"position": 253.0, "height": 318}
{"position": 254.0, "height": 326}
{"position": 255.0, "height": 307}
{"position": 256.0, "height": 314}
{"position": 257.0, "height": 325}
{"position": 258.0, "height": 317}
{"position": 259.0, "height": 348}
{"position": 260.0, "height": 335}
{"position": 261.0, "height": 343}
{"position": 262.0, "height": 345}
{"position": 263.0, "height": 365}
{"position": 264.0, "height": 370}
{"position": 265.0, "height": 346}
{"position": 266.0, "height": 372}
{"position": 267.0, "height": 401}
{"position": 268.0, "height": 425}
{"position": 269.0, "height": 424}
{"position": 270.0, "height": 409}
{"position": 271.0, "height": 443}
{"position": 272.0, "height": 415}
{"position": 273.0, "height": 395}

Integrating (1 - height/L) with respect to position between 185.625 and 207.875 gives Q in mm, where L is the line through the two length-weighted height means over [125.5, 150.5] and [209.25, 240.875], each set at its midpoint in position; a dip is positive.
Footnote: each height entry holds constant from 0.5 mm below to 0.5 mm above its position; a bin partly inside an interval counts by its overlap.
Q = 3.6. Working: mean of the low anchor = 358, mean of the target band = 259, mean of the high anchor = 286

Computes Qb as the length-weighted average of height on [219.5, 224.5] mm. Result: 271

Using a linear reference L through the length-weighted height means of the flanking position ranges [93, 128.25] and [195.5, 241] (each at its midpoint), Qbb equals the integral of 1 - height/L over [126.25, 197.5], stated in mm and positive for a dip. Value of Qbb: 4.1 mm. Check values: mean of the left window 383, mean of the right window 275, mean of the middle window 313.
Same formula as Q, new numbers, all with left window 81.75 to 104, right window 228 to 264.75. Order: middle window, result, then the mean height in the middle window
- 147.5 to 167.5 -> 1.8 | 314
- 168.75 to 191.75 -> 4.2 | 278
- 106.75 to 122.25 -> -1.9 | 394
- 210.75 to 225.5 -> 3.4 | 258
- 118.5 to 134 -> -1.6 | 385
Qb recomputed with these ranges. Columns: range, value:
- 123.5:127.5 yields 382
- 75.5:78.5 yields 357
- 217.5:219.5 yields 260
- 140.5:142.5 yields 364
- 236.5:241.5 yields 317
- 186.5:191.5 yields 272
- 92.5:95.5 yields 366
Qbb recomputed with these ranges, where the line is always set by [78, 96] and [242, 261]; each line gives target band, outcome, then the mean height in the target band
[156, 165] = 1.1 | 298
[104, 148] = -4.5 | 377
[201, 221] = 5.4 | 244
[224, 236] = 0.7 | 313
